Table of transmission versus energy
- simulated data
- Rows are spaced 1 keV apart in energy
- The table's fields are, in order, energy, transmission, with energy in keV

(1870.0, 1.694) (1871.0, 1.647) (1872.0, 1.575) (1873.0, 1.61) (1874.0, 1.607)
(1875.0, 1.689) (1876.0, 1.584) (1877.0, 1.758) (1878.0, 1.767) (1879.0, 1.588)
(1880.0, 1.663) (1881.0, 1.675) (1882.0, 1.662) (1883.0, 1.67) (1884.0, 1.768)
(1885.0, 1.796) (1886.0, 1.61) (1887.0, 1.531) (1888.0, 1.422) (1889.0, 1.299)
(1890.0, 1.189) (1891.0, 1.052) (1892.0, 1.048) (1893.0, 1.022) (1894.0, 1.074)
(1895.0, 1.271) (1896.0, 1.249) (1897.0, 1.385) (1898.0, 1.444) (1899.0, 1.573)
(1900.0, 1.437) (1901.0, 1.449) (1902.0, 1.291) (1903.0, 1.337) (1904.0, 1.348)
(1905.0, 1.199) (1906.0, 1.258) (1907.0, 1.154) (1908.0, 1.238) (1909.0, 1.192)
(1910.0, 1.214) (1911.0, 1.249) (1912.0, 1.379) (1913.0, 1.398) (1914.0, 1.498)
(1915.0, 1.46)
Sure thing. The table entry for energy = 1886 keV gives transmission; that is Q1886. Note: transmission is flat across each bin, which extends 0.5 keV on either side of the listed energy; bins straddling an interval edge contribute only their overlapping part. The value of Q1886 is 1.61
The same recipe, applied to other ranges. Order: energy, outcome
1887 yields 1.531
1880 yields 1.663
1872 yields 1.575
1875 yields 1.689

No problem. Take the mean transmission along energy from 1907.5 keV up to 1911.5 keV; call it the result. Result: 1.22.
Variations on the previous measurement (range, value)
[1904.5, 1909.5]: 1.21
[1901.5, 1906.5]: 1.29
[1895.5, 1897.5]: 1.32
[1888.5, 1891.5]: 1.18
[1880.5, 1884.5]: 1.69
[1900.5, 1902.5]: 1.37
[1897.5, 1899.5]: 1.51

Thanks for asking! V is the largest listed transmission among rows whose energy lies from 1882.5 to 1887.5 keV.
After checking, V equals 1.796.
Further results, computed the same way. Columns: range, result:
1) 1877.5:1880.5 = 1.767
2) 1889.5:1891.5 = 1.189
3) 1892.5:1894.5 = 1.074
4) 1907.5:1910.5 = 1.238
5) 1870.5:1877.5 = 1.758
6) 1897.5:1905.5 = 1.573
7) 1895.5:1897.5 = 1.385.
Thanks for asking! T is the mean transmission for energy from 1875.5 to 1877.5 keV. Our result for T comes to 1.67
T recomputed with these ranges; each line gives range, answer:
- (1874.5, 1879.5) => 1.68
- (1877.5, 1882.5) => 1.67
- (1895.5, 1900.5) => 1.42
